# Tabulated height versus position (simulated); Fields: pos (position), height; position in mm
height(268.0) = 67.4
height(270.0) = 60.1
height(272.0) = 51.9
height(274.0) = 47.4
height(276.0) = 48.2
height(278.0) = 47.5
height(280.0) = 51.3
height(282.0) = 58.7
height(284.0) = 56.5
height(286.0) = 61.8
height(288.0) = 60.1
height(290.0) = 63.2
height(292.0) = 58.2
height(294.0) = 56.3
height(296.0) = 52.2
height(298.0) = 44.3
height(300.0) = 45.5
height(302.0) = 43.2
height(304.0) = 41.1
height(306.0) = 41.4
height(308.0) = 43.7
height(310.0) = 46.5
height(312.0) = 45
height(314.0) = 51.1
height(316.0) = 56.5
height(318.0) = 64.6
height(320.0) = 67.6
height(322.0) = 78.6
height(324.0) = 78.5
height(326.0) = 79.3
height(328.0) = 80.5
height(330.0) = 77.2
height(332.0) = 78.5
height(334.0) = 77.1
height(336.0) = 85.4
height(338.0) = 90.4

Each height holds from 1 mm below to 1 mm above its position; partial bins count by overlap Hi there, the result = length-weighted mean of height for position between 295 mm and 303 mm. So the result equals 46.3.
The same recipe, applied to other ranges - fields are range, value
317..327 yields 73.7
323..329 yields 79.4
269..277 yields 51.9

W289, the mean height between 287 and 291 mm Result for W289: 61.7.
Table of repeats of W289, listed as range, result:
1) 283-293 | 60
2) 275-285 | 52.4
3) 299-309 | 43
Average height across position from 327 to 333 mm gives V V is 78.7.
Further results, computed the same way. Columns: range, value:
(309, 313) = 45.8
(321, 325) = 78.5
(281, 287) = 59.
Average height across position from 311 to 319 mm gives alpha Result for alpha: 54.3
